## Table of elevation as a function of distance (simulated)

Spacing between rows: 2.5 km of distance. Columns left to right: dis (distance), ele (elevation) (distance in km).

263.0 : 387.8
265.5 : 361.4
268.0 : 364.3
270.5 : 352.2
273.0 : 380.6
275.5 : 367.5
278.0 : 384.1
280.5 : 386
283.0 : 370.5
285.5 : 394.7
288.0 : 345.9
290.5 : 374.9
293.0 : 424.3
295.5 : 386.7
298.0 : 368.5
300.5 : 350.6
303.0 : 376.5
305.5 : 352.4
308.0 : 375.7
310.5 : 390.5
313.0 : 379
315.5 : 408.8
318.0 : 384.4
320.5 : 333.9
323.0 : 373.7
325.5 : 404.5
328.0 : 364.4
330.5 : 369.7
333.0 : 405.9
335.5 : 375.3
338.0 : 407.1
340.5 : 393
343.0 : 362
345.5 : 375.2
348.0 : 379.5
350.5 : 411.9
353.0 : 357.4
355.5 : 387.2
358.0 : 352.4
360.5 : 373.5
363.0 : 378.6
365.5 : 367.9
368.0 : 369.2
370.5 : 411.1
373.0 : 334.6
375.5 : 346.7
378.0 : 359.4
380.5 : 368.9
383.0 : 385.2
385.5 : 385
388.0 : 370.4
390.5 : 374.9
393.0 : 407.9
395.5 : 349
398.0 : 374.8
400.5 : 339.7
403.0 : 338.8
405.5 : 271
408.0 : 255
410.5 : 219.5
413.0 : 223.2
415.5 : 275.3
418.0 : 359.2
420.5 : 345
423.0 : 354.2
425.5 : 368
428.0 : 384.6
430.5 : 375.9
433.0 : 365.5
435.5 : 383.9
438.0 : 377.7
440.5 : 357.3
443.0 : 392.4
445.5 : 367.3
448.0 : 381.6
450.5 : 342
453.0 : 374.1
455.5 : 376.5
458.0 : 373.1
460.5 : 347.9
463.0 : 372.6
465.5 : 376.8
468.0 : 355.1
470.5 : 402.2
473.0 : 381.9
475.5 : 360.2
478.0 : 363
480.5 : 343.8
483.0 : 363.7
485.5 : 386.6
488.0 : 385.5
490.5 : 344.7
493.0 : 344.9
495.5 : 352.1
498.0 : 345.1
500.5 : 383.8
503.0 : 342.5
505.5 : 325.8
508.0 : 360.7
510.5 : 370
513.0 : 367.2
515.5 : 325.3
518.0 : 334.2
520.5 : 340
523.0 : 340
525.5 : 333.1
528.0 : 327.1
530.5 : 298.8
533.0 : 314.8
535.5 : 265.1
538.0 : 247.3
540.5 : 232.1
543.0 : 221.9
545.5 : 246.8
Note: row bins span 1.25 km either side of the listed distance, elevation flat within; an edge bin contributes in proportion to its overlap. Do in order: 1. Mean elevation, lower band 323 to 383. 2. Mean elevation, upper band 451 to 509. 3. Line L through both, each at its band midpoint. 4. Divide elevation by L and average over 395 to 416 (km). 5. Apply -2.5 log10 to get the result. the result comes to 0.26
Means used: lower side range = 376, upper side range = 363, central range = 293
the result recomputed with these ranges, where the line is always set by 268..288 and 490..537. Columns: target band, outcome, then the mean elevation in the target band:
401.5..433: 0.12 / 316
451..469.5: -0.07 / 367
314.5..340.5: -0.05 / 383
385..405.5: -0.02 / 361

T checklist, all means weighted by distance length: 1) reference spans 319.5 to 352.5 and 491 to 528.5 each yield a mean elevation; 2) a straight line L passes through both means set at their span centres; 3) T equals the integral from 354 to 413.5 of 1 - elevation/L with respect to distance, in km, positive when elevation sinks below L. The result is 3.61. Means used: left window 381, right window 346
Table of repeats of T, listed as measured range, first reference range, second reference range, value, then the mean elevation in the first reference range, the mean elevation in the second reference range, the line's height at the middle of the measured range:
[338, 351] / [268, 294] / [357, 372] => -0.3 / 377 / 375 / 376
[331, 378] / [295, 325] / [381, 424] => -3.1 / 374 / 332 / 354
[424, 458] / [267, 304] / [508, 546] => -4.2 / 375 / 307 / 331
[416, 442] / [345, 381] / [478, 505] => 0.0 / 372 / 359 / 365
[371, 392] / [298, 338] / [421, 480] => 0.3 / 377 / 370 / 374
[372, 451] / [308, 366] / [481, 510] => 4.6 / 380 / 358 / 369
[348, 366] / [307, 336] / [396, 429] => -1.0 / 381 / 316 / 356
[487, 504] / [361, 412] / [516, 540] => -2.0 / 350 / 309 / 319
